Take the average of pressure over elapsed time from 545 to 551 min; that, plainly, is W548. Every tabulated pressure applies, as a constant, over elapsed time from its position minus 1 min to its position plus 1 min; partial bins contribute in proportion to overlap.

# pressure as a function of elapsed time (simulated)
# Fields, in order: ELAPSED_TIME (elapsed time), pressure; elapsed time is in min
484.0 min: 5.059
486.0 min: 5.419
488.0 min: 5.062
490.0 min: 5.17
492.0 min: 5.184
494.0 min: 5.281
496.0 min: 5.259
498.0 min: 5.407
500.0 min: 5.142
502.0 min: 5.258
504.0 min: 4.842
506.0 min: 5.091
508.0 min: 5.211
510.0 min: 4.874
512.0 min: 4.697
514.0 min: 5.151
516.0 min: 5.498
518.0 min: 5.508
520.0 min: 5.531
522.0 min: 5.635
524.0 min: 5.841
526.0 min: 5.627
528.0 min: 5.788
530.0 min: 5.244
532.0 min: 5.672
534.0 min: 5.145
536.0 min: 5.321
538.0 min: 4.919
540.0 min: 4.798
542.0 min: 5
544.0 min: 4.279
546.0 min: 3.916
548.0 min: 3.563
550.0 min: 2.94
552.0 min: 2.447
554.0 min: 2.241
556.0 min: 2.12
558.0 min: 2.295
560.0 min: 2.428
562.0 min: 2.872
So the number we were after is 3.47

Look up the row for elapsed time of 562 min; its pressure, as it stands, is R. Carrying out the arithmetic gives 2.872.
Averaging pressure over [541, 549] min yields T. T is 4.19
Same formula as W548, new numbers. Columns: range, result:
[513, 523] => 5.46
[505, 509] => 5.15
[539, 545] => 4.69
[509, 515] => 4.91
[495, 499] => 5.33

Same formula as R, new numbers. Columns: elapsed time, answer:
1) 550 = 2.94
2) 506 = 5.091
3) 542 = 5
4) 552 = 2.447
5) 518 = 5.508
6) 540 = 4.798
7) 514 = 5.151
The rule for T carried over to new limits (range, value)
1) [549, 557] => 2.44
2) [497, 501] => 5.27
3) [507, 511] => 5.04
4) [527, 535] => 5.46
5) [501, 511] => 5.06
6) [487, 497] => 5.19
